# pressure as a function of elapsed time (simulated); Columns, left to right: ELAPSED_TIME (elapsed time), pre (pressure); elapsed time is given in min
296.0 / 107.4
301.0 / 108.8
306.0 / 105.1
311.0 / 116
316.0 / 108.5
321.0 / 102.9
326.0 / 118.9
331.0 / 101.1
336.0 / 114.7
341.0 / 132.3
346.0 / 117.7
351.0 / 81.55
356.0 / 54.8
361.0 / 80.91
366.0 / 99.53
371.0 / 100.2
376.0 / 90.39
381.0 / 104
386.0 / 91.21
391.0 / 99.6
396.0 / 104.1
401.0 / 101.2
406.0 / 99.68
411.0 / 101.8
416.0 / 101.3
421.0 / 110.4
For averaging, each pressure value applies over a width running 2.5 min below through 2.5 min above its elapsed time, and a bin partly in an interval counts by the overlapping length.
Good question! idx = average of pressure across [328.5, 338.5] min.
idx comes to 108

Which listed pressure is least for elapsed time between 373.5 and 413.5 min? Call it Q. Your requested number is 90.39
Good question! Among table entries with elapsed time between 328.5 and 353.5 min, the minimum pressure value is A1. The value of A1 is 81.55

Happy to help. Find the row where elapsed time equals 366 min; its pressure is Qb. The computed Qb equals 99.53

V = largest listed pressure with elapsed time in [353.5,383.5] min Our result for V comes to 104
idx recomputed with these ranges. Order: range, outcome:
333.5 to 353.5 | 112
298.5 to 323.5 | 108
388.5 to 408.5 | 101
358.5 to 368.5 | 90.2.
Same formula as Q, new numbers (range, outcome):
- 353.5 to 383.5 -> 54.8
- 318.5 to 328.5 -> 102.9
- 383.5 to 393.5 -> 91.21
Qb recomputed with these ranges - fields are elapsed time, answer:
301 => 108.8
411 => 101.8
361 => 80.91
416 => 101.3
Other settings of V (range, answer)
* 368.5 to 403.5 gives 104.1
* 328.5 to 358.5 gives 132.3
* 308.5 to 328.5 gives 118.9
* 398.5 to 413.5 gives 101.8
